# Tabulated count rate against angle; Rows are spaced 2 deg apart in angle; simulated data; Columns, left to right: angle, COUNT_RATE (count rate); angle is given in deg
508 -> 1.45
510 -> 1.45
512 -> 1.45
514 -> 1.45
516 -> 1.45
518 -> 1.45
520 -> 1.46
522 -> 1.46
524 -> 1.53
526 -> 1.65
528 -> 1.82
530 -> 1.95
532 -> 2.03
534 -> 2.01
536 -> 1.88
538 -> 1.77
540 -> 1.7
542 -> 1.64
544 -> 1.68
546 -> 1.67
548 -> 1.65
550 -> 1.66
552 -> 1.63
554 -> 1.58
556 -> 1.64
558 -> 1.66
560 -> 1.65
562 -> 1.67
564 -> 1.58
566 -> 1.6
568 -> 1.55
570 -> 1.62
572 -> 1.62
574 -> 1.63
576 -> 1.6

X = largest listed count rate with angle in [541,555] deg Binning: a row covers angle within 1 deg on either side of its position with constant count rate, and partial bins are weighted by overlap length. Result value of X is 1.68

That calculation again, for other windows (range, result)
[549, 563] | 1.67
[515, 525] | 1.53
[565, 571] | 1.62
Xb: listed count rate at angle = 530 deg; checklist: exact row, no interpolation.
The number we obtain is 1.95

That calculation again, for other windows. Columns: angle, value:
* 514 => 1.45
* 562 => 1.67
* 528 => 1.82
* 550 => 1.66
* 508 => 1.45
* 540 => 1.7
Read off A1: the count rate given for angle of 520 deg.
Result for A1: 1.46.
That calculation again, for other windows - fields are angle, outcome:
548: 1.65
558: 1.66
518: 1.45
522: 1.46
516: 1.45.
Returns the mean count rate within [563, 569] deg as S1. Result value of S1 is 1.58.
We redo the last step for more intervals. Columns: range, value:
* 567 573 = 1.6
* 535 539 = 1.82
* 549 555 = 1.62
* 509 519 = 1.45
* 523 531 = 1.74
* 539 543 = 1.67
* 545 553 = 1.65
